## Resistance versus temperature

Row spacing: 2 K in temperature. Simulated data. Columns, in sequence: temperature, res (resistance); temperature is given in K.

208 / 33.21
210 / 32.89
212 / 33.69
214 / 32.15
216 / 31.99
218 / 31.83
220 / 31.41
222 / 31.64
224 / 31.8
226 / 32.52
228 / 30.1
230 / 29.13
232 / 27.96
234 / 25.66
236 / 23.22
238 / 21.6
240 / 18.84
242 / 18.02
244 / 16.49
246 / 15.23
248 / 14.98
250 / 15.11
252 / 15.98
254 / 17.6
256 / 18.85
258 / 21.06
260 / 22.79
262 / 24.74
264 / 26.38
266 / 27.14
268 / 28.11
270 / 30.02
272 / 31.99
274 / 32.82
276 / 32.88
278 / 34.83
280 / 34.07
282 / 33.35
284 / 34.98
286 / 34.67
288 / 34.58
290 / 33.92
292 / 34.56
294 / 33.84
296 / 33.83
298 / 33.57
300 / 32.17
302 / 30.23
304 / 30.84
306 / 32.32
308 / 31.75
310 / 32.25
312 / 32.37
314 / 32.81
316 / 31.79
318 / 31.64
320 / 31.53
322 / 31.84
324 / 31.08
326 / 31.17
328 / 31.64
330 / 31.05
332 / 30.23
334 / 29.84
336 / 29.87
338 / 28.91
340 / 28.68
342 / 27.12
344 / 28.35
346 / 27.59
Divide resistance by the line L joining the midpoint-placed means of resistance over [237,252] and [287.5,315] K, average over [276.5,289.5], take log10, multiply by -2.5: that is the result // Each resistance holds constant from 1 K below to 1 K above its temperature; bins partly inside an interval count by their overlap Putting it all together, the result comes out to -0.23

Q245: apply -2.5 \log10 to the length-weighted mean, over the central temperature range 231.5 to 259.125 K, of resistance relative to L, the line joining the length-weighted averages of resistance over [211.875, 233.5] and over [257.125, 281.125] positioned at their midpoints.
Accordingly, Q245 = 0.49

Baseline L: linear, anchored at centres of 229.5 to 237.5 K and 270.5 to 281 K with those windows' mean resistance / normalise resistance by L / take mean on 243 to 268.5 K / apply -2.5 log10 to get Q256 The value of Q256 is 0.43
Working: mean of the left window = 26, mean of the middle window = 20.2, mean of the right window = 33.2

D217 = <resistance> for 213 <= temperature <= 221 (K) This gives 31.8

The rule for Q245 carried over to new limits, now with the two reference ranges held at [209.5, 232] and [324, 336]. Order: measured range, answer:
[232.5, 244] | 0.42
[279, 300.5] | -0.10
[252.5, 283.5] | 0.13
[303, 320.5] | -0.04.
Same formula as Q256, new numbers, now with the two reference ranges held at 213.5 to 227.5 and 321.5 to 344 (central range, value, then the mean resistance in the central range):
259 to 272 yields 0.16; 26.9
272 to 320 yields -0.08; 33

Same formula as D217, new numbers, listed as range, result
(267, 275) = 30.7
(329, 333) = 30.6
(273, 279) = 33.5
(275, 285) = 34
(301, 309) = 31.3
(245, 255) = 15.8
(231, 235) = 26.8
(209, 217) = 32.7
